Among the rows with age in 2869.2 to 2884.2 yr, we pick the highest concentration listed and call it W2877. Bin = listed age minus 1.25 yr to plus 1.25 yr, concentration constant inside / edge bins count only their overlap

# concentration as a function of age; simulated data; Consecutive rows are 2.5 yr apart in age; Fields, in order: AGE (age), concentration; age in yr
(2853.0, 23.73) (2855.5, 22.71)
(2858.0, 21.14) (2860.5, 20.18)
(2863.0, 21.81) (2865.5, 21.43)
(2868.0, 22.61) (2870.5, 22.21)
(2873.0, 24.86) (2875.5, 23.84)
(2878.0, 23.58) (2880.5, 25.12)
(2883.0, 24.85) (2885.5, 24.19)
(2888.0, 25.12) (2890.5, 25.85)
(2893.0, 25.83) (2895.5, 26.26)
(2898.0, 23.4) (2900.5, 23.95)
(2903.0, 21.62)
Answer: 25.12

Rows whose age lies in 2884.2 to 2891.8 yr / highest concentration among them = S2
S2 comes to 25.85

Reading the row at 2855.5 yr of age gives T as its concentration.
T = 22.71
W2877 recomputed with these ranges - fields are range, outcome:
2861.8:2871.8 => 22.61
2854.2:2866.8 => 22.71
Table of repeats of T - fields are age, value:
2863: 21.81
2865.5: 21.43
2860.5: 20.18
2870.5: 22.21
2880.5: 25.12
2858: 21.14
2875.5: 23.84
